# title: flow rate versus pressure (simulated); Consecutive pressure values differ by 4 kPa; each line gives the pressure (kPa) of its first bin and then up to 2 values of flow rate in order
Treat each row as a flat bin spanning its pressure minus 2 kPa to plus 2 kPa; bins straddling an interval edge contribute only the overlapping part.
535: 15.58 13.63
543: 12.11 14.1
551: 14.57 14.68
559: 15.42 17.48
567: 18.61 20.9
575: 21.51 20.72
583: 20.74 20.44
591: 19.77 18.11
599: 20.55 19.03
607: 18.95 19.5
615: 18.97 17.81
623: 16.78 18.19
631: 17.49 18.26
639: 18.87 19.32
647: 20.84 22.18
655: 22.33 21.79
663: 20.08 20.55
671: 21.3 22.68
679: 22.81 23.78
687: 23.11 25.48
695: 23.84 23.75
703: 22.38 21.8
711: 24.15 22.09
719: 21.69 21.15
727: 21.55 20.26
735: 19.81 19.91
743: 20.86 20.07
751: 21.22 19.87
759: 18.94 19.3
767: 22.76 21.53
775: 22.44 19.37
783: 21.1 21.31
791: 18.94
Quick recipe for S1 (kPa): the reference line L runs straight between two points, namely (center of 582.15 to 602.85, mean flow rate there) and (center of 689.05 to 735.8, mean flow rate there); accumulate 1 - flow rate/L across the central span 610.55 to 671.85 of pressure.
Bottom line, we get 3.68 kPa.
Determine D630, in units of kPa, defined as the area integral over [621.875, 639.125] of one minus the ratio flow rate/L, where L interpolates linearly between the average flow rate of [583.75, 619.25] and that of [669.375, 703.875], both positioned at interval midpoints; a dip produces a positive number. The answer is 2.4 kPa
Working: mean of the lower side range 19.4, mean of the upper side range 23.3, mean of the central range 17.9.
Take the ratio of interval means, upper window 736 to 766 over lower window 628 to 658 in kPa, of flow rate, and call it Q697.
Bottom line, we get 1.01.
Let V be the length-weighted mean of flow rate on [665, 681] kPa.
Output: 21.8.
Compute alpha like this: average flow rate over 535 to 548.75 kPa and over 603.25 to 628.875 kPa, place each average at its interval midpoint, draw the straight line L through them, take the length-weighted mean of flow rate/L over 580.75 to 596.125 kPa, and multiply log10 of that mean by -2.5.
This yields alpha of -0.20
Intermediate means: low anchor 13.6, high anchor 18.4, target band 19.9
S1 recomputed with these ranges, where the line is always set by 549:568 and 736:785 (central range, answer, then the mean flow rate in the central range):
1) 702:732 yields -3.5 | 21.9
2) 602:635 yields -1.8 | 18.3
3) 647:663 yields -3.1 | 21.7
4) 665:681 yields -2.8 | 21.8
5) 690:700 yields -2.7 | 24.3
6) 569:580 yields -3.1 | 21.1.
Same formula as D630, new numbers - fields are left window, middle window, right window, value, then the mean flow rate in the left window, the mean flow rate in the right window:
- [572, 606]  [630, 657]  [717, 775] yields 0.4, 20.1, 20.7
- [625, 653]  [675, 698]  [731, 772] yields -4.6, 19.3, 20.4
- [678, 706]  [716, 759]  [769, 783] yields 3.2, 23.6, 21.1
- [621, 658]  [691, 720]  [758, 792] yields -4.3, 19.4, 20.7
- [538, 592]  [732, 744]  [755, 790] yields 0.0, 17.5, 20.7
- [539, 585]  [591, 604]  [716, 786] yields -1.1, 17.2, 20.7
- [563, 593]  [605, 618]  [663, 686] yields 1.1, 20.2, 22.1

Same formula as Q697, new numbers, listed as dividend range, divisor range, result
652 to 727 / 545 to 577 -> 1.31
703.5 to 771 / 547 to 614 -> 1.13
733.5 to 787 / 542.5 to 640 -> 1.13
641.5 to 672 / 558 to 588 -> 1.08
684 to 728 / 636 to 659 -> 1.10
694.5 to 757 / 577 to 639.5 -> 1.13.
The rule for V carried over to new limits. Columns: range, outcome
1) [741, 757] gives 20.5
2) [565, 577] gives 20.3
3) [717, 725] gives 21.4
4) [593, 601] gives 19.3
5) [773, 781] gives 20.9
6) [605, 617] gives 19.1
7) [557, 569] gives 17.2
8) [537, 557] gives 13.8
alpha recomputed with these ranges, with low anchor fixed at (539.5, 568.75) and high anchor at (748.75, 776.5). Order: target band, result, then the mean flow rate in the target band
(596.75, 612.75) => -0.18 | 19.5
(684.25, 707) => -0.23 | 23.5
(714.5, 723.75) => -0.10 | 21.6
